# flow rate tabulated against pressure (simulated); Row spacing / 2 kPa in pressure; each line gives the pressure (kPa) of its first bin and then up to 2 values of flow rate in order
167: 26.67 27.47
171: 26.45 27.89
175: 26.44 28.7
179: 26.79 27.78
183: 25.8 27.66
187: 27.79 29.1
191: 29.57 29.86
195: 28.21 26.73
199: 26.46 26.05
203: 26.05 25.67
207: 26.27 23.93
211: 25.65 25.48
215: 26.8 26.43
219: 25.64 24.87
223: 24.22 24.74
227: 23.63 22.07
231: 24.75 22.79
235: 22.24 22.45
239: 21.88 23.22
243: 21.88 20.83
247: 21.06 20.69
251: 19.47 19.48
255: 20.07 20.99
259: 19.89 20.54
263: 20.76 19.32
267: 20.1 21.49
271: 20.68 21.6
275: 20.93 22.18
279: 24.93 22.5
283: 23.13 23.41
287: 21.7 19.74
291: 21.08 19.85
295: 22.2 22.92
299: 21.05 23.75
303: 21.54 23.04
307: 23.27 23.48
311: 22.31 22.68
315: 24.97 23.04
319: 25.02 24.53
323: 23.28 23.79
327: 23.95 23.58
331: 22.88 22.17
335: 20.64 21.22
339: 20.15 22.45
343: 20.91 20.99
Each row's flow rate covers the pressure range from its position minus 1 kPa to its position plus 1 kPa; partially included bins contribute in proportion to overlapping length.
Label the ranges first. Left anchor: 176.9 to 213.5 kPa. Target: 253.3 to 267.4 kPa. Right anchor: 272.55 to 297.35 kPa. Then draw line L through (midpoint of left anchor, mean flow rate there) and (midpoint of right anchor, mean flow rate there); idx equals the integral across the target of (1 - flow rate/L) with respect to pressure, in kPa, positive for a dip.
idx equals 1.9 kPa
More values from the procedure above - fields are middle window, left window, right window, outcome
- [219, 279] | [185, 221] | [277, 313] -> 6.8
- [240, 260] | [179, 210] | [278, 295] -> 2.8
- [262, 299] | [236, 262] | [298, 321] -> 0.9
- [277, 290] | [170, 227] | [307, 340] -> 0.9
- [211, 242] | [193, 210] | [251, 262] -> -0.8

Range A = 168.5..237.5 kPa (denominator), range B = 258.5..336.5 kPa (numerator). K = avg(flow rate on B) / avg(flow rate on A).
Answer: 0.85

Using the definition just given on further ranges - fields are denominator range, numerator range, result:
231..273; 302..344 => 1.08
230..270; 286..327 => 1.07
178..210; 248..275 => 0.75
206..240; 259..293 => 0.88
